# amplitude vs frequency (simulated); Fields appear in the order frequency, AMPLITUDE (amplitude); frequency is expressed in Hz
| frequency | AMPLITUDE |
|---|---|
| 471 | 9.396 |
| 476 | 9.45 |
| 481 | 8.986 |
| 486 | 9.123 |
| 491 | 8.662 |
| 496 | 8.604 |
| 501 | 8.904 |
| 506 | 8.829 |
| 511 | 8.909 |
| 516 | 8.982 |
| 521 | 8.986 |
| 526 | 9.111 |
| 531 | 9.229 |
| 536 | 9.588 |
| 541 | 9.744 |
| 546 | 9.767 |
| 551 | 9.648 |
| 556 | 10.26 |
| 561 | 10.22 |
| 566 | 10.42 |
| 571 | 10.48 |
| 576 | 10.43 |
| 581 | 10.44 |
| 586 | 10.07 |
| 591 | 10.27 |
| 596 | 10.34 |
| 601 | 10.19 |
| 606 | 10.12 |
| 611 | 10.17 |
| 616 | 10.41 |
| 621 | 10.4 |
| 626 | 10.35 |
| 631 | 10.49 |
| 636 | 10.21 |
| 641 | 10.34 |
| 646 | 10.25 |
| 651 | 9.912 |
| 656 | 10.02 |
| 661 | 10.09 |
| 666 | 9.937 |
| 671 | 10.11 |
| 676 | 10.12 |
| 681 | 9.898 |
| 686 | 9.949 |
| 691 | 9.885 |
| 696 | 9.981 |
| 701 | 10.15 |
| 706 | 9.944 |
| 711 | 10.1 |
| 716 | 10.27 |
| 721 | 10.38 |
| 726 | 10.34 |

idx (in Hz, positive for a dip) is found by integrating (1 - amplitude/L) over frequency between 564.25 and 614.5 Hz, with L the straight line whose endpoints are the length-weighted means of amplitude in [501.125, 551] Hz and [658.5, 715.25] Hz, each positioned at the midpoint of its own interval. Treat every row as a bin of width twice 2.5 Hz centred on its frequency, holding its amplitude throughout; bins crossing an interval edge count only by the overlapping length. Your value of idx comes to -3.9 Hz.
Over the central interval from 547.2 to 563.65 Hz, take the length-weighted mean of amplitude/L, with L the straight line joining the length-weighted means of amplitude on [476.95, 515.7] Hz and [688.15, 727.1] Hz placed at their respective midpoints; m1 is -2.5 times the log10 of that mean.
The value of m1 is -0.09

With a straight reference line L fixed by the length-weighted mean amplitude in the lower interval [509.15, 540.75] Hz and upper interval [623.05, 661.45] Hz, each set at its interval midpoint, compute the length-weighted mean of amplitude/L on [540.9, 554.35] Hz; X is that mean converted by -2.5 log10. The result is -0.04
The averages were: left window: 9.18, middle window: 9.75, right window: 10.2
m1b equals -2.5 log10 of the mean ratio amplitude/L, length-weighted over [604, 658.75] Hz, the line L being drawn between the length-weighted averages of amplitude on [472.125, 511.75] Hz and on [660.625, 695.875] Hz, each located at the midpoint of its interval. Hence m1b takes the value -0.06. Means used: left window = 8.95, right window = 9.99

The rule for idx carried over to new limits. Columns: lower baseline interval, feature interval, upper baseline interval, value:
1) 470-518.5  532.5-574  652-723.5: -3.1 Hz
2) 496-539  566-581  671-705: -1.7 Hz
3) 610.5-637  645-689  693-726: 1.0 Hz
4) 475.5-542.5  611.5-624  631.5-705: -0.8 Hz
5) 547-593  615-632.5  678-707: -0.5 Hz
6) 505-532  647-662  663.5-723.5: -0.3 Hz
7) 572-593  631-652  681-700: -0.2 Hz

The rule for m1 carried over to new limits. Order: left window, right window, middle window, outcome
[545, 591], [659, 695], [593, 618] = -0.01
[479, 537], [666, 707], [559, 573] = -0.12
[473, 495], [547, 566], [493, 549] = 0.05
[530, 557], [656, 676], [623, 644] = -0.04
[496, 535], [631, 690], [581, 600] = -0.08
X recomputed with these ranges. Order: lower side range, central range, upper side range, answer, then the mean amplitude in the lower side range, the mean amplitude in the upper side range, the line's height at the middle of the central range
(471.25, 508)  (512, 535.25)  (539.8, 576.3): 0.051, 8.97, 10.1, 9.54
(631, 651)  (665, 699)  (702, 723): 0.023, 10.3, 10.2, 10.2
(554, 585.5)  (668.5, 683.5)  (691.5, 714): 0.006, 10.4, 10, 10.1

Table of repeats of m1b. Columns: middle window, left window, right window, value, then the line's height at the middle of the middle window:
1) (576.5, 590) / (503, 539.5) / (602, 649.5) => -0.05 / 9.81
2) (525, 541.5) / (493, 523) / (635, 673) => -0.04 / 9.08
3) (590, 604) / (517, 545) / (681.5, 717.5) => -0.07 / 9.61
